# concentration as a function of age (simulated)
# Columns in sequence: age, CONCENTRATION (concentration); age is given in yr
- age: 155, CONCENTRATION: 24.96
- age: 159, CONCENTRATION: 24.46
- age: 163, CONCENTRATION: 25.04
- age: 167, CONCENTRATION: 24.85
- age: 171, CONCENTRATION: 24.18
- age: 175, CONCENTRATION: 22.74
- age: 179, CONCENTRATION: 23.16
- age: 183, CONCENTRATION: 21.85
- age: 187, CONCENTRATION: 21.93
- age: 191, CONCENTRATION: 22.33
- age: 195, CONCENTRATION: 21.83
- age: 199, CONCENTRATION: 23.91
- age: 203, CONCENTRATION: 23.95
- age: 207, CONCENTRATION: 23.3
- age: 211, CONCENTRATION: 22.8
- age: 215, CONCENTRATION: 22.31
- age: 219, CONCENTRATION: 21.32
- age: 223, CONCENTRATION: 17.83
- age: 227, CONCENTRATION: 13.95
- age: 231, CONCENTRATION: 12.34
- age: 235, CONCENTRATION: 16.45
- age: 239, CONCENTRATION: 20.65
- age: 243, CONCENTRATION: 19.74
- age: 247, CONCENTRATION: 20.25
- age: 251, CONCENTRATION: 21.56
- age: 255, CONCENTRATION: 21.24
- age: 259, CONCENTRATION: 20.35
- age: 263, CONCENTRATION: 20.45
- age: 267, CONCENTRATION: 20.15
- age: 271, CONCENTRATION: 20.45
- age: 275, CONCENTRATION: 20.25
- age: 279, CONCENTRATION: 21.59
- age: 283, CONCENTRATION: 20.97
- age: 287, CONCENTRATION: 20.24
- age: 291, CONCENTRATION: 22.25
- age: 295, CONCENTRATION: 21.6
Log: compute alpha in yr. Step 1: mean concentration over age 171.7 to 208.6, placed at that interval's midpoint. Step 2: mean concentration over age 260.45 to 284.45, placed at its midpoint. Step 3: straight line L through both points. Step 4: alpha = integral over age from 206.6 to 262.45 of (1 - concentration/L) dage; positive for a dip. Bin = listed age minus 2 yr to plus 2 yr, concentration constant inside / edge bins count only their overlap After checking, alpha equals 5.5 yr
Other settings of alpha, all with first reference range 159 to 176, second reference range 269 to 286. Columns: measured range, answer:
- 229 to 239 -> 2.94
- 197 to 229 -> 2.41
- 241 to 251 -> 0.68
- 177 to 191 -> 0.86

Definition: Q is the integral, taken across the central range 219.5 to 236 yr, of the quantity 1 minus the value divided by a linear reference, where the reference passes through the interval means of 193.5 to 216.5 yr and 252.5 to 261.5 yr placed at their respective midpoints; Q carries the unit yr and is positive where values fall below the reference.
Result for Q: 4.83 yr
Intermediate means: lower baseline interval 23.1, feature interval 15.6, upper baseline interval 20.8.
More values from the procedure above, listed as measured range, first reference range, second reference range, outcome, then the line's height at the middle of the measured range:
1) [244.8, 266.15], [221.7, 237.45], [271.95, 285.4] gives -3.0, 18.2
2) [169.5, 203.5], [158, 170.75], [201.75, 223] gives 1.1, 23.6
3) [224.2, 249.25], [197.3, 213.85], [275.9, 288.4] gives 5.7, 22.4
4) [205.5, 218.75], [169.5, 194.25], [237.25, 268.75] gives -0.5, 21.7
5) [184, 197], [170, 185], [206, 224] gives 0.3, 22.5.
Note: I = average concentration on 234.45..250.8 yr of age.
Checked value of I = 19.8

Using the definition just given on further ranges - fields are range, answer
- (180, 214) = 22.7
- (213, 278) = 19.4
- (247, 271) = 20.7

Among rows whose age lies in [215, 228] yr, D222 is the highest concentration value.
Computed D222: 22.31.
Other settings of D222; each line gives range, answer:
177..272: 23.95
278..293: 22.25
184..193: 22.33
